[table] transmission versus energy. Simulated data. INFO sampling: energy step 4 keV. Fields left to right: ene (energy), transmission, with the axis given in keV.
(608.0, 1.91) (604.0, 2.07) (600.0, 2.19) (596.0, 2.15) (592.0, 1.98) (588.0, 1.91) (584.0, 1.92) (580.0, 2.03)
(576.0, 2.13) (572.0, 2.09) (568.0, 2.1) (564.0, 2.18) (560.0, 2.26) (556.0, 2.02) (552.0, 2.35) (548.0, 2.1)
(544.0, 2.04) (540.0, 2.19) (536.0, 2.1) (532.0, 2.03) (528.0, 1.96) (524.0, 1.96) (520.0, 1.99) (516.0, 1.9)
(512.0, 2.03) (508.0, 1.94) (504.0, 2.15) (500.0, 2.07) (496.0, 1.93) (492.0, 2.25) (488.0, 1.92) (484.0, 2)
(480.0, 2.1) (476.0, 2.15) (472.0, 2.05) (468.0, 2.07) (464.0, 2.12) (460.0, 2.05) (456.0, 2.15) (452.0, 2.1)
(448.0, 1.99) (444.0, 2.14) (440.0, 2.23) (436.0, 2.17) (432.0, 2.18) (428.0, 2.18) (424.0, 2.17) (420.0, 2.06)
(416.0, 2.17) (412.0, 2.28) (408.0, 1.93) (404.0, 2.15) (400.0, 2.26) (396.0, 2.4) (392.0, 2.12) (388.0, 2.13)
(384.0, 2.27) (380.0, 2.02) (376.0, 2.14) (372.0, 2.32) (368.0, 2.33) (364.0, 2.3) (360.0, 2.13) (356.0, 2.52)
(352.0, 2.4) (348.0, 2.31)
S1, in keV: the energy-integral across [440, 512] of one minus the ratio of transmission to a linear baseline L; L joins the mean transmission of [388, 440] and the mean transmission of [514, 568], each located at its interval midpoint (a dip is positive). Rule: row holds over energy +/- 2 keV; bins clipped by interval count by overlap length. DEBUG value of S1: 1.9 keV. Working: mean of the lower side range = 2.17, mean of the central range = 2.07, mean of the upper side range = 2.08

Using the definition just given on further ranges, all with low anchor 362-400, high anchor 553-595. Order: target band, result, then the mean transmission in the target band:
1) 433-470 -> 0.94 keV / 2.12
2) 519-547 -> 0.82 keV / 2.04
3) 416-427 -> 0.32 keV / 2.13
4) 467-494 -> 0.87 keV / 2.08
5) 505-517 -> 0.82 keV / 1.98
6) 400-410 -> 0.56 keV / 2.08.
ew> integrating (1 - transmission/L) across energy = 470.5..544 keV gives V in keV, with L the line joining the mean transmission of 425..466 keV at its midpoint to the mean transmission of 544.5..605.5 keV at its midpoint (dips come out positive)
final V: 2.6 keV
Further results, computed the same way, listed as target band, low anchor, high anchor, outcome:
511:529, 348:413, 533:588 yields 1.4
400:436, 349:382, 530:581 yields 1.3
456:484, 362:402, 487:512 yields 0.1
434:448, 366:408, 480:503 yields -0.2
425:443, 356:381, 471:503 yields -0.4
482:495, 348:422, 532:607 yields 0.6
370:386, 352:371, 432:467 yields 0.7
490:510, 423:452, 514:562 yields 0.3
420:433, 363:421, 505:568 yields 0.0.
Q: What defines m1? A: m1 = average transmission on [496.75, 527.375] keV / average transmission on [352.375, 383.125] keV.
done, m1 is 0.89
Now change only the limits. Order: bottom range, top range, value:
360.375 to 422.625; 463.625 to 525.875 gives 0.93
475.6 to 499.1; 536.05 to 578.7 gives 1.04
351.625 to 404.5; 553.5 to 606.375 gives 0.93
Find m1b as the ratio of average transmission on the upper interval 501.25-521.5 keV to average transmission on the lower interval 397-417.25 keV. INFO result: 0.9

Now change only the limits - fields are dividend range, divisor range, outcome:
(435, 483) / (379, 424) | 0.97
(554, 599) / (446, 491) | 1.00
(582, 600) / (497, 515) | 0.99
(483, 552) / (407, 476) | 0.96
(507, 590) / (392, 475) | 0.96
